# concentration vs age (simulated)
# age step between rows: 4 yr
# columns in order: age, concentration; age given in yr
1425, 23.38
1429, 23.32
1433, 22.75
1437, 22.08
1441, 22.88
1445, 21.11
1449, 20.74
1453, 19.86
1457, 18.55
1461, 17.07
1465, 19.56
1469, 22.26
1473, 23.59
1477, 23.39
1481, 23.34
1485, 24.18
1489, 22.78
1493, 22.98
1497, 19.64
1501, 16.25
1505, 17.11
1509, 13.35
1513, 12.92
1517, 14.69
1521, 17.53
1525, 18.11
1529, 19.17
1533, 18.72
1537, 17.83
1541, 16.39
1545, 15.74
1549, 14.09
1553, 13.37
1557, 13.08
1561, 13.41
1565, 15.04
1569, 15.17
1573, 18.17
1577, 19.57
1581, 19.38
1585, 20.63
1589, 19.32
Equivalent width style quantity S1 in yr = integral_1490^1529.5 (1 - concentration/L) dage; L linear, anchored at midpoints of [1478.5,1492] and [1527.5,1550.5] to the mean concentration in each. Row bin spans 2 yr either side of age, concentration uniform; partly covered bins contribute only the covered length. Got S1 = 6.2 yr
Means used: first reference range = 23.4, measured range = 17.2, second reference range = 17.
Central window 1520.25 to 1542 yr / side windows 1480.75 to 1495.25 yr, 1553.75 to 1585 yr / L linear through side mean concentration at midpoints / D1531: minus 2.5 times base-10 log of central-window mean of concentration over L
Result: 0.09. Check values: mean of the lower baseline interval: 23.3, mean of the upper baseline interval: 16.4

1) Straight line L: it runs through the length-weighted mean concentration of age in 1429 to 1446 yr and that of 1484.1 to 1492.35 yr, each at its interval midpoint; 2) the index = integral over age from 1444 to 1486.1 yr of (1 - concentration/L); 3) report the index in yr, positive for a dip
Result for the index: 3.2 yr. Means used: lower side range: 22.4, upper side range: 23.3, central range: 21.2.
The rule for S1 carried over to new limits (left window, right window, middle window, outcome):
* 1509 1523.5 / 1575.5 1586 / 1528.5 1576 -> 4.6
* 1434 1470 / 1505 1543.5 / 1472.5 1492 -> -4.8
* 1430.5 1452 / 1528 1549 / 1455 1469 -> 1.3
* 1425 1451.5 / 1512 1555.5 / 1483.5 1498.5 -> -2.8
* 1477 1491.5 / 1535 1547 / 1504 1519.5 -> 4.4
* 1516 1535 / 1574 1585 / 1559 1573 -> 3.0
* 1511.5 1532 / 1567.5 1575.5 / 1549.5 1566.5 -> 3.2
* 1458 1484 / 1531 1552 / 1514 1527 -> 1.0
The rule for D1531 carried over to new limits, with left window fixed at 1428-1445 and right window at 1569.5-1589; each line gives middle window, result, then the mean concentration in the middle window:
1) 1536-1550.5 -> 0.24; 16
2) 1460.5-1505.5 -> 0.01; 21.3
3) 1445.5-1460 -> 0.13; 19.7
